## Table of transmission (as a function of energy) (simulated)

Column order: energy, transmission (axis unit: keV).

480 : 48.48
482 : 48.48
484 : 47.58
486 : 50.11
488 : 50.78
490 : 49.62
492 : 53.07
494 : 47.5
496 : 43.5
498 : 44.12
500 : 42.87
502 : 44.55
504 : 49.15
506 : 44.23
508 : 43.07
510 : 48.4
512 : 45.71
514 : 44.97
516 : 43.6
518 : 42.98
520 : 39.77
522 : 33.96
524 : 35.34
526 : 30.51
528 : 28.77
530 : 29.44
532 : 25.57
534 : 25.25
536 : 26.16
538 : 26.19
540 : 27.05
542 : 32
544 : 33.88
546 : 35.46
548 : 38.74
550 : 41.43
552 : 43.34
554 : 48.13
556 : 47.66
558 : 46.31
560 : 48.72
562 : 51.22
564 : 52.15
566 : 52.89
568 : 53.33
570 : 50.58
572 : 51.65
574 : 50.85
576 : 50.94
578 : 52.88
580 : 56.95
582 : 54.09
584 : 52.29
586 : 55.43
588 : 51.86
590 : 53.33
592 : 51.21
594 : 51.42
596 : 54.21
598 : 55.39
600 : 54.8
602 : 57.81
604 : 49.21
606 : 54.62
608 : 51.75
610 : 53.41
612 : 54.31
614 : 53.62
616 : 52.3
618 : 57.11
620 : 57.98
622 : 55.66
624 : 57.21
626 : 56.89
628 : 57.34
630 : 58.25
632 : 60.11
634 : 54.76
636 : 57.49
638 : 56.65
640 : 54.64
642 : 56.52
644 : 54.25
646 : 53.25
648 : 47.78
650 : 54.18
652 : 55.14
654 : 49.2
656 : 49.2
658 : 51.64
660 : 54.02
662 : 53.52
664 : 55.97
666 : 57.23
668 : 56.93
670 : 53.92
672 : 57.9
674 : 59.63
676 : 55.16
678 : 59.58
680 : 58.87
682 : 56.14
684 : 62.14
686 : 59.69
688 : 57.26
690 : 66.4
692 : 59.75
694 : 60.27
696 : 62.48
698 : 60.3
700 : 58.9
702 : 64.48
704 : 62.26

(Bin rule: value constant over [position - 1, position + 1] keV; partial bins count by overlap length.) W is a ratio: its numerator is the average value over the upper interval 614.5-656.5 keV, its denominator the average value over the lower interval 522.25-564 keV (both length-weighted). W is 1.5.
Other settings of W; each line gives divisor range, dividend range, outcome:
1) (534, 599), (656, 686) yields 1.22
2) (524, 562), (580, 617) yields 1.50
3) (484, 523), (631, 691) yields 1.23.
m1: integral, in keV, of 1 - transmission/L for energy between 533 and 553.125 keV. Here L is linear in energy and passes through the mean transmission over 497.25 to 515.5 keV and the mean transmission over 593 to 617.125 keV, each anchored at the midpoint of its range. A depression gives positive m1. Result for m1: 6.4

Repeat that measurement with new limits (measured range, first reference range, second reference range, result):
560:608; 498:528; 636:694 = -4.5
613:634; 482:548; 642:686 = -2.3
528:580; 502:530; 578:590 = 7.3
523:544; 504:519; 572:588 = 8.3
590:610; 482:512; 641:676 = -0.7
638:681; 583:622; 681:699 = 2.5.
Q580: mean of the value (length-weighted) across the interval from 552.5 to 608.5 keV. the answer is 52.1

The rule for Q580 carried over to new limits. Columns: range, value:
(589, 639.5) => 55.1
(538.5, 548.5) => 32.8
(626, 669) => 54.7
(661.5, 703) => 58.9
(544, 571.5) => 46.5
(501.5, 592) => 43.2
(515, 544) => 32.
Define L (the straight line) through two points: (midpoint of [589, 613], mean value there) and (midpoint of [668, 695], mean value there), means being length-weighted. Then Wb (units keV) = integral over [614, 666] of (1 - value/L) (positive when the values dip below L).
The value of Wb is 1.10 keV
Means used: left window 53.5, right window 58.9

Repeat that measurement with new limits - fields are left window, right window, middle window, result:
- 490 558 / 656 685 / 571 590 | -3.0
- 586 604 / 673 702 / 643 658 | 1.4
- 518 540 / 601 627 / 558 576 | -4.3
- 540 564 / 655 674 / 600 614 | -1.5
